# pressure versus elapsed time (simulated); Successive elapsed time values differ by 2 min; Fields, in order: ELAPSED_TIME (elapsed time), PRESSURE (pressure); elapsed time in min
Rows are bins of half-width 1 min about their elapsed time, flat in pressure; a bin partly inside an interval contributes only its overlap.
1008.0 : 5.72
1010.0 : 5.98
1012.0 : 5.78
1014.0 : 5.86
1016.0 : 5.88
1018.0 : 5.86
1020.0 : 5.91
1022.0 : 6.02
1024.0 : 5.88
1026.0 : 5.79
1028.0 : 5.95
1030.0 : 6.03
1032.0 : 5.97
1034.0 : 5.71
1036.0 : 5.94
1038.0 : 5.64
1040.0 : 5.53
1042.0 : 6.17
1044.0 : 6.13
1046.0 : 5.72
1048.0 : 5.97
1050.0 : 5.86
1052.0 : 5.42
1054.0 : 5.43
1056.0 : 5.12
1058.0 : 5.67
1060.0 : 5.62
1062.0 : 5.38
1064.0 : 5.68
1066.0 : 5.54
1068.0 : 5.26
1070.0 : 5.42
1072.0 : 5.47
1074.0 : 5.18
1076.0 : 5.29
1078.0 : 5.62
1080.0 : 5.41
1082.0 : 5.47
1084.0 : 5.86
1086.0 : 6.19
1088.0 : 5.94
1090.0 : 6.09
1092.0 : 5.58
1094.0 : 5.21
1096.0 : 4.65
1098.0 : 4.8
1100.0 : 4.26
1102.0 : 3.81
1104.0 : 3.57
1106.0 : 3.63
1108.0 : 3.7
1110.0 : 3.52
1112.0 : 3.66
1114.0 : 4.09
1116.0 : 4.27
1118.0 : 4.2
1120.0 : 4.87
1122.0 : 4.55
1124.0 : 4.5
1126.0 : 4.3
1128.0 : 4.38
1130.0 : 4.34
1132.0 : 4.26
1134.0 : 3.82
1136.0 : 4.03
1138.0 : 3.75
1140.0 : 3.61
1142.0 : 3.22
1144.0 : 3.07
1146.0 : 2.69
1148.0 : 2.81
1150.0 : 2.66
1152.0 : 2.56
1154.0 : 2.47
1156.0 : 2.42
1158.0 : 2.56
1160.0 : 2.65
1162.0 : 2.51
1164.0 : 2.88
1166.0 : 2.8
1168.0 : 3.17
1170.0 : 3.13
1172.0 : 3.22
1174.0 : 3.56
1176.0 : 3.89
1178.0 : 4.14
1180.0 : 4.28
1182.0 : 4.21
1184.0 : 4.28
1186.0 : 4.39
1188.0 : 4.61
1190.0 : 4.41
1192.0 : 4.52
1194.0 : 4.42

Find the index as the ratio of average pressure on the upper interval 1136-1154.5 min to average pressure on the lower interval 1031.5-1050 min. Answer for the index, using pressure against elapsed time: 0.52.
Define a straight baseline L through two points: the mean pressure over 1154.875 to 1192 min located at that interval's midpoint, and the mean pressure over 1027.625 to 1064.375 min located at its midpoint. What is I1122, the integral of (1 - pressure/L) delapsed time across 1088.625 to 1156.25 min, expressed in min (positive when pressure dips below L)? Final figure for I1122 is 7.5 min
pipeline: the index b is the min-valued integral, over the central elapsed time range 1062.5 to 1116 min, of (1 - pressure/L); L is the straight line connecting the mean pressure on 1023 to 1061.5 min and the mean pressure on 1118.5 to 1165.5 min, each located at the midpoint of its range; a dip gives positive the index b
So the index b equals -3.0 min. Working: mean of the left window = 5.76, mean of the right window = 3.43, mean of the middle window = 4.95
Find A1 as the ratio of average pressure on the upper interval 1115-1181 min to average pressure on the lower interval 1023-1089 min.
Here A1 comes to 0.62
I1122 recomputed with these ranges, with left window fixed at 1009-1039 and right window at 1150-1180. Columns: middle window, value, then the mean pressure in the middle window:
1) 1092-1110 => 0.39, 4.24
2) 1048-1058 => -0.44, 5.53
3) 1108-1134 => -2.01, 4.21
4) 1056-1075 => -1.55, 5.45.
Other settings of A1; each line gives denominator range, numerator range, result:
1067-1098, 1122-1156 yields 0.64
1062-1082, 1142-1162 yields 0.49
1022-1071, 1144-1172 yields 0.48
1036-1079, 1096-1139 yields 0.74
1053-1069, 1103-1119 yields 0.70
